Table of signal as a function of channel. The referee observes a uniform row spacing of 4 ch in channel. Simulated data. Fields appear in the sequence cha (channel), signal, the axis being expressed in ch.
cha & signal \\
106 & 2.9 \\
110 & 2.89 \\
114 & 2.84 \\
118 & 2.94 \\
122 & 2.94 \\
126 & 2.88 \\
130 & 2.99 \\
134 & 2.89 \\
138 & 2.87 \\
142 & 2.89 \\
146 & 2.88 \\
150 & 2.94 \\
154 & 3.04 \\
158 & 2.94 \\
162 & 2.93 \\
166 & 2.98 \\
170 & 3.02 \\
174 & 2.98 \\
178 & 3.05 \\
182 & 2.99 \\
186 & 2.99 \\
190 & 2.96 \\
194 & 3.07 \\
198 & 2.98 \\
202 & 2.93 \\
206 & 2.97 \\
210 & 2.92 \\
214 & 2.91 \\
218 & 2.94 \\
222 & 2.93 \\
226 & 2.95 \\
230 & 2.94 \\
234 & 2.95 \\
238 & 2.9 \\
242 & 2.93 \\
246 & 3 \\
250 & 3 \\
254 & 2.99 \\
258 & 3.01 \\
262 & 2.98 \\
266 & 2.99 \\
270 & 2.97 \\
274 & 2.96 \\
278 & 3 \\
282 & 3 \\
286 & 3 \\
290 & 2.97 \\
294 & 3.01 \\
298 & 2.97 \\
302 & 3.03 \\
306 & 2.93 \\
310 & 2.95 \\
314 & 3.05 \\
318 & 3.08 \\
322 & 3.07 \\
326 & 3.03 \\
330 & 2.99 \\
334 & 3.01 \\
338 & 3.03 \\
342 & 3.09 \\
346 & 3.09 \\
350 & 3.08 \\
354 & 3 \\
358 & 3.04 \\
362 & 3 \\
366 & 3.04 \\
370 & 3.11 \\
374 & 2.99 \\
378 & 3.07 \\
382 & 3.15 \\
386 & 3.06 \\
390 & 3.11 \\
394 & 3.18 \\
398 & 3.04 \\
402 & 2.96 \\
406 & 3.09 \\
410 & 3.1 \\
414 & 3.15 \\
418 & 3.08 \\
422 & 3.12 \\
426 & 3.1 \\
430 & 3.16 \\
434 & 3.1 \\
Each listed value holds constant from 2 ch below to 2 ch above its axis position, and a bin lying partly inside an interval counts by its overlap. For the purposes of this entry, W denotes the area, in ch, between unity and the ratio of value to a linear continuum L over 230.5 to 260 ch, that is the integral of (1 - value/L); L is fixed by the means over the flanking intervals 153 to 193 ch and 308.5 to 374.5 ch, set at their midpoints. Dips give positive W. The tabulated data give 0.4 ch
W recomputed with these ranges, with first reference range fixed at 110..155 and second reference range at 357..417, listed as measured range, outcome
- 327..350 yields 0.0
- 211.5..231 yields 0.2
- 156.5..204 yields -0.7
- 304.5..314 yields 0.2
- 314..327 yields -0.1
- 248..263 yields 0.0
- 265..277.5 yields 0.1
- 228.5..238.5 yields 0.1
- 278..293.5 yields 0.1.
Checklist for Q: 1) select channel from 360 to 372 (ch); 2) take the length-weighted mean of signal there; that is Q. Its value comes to 3.05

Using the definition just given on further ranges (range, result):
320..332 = 3.03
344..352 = 3.08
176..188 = 3.01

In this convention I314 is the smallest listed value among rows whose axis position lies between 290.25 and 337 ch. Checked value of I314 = 2.93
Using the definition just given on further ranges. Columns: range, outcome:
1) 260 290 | 2.96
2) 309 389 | 2.95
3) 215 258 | 2.9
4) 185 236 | 2.91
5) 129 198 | 2.87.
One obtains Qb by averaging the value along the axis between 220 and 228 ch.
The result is 2.94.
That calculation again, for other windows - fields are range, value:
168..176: 3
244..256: 3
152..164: 2.97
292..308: 2.98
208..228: 2.93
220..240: 2.93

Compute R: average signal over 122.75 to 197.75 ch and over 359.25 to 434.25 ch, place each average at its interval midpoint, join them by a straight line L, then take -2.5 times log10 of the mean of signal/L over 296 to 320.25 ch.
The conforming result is 0.01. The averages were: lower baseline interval 2.96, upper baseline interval 3.08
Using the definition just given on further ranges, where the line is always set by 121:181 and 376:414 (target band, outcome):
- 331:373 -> 0.01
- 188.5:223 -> 0.01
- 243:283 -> 0.01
